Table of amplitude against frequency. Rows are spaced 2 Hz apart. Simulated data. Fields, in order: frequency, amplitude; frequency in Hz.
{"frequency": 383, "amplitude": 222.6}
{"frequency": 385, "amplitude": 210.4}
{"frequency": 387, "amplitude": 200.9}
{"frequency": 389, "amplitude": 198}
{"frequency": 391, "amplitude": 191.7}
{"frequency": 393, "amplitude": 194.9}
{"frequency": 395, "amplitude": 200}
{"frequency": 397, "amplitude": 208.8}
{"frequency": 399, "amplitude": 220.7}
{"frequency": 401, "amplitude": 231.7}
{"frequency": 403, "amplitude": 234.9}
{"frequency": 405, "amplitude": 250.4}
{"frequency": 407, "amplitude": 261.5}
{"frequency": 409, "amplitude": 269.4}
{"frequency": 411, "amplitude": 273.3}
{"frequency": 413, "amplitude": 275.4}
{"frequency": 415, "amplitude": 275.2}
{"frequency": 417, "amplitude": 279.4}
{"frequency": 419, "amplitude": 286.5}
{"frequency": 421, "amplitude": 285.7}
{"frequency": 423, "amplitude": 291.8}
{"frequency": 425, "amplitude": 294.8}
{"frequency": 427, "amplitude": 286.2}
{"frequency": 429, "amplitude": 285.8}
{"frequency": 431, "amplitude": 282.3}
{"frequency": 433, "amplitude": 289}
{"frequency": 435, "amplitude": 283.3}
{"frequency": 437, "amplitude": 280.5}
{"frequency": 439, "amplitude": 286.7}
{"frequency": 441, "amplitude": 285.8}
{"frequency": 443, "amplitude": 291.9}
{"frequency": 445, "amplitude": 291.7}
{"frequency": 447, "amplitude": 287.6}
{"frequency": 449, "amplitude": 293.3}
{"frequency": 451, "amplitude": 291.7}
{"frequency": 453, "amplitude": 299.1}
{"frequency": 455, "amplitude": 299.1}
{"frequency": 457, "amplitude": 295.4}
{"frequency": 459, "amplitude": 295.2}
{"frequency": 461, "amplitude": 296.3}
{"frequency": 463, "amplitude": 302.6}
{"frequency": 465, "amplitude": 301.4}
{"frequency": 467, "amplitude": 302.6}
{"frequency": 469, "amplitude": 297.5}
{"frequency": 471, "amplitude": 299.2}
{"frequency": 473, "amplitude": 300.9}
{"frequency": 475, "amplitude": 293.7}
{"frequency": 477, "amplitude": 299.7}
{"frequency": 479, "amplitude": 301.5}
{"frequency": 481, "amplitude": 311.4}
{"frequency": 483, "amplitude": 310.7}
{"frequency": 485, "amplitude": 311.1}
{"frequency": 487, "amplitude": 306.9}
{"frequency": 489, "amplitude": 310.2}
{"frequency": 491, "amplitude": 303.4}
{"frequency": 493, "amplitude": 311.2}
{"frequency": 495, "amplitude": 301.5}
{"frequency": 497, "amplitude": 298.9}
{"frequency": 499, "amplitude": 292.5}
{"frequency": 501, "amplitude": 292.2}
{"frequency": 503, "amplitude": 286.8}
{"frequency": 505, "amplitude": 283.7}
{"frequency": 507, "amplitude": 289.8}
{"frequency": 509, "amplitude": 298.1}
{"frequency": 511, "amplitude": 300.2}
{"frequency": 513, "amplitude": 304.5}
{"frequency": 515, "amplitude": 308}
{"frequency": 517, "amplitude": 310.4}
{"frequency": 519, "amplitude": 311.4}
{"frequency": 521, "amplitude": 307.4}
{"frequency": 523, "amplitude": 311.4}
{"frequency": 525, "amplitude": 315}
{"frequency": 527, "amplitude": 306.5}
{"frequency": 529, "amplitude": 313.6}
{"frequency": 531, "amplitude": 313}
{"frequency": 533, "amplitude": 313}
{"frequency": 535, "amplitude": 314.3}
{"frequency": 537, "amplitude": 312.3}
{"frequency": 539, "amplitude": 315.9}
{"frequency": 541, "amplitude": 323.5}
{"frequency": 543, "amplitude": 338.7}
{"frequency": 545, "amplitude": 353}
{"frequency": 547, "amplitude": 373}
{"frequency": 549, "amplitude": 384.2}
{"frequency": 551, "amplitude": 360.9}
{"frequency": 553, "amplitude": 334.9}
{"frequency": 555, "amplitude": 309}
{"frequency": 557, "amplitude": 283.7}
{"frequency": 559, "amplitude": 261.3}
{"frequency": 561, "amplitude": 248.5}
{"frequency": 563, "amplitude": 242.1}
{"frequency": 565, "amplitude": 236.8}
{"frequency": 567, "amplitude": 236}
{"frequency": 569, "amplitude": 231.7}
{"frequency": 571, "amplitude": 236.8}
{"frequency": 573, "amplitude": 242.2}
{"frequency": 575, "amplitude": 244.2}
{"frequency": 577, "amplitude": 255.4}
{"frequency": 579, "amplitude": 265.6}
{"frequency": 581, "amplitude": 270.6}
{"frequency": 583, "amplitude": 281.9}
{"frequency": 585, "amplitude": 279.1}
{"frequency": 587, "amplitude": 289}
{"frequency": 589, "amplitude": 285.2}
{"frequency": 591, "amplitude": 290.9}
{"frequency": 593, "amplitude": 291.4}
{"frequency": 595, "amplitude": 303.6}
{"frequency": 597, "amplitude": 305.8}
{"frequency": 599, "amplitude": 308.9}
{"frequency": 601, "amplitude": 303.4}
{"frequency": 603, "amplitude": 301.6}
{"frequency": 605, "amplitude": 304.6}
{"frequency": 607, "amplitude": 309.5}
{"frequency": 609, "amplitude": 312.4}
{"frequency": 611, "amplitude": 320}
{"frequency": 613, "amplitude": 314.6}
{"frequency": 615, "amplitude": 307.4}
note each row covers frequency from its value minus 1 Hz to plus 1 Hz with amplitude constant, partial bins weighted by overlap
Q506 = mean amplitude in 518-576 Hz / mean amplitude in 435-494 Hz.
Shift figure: 1.0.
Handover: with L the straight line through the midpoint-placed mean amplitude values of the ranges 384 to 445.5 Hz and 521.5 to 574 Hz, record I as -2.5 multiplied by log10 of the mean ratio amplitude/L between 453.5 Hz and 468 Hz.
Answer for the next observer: -0.10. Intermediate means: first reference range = 258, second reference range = 301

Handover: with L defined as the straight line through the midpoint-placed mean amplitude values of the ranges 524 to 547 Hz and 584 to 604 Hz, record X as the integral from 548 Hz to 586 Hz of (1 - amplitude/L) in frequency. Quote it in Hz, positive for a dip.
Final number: 4.2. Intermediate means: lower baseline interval 322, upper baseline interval 296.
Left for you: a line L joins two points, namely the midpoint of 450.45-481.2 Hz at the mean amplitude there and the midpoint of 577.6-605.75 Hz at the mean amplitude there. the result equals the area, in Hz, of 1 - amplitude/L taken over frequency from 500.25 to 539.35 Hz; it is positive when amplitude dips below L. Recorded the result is -1.3 Hz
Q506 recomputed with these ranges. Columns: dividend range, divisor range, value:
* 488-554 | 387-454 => 1.19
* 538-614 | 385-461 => 1.10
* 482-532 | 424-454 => 1.05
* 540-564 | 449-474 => 1.07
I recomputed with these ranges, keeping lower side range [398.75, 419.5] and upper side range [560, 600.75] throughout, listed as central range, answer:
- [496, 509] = -0.104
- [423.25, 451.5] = -0.103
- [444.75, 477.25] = -0.132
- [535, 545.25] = -0.218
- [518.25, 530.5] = -0.171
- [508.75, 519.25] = -0.154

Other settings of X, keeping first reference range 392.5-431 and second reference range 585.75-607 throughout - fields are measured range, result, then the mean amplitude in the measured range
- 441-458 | -1.6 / 293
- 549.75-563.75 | -0.2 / 294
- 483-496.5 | -1.5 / 307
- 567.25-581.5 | 2.2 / 248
